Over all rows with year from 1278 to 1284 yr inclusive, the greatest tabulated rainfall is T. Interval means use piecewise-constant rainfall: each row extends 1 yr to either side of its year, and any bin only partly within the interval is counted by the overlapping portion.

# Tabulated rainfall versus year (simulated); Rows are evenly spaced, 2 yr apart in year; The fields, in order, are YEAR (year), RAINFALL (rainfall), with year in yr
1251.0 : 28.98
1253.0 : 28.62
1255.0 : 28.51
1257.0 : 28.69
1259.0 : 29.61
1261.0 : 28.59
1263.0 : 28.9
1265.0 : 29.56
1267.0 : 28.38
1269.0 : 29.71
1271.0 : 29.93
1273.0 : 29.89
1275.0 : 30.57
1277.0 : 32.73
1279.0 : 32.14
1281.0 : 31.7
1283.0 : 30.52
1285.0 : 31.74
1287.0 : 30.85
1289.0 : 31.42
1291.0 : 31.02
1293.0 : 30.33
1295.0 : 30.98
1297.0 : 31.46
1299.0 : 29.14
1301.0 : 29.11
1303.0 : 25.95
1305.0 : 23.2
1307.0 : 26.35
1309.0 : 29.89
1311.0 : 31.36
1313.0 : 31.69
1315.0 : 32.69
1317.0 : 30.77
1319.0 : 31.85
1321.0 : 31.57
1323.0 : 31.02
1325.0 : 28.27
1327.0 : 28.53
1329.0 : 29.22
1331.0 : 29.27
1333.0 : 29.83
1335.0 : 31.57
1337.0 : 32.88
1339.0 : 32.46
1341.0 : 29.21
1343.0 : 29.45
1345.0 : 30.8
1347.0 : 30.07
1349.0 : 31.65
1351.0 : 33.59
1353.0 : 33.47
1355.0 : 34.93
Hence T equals 32.14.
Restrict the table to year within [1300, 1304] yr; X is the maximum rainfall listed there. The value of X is 29.11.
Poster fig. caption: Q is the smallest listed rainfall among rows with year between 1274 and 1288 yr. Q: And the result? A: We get 30.52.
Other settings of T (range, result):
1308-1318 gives 32.69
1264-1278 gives 32.73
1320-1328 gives 31.57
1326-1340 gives 32.88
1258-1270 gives 29.71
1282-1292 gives 31.74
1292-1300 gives 31.46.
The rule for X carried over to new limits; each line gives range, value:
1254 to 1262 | 29.61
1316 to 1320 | 31.85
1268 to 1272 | 29.93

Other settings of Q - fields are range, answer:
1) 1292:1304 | 25.95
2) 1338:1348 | 29.21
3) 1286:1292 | 30.85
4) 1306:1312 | 26.35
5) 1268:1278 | 29.71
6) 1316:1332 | 28.27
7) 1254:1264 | 28.51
